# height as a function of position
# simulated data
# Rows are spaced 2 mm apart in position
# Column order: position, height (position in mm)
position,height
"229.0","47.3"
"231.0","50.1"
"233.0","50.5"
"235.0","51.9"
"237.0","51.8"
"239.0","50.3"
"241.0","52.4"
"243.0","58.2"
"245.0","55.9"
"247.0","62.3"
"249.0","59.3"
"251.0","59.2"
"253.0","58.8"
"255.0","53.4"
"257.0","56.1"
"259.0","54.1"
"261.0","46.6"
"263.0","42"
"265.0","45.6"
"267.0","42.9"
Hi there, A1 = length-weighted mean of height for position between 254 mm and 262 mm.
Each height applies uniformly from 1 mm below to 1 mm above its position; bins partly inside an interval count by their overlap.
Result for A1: 52.5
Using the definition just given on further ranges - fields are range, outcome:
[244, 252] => 59.2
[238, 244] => 53.6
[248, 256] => 57.7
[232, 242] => 51.4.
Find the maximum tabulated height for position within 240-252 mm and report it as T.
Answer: 62.3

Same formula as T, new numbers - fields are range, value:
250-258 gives 59.2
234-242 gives 52.4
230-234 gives 50.5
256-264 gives 56.1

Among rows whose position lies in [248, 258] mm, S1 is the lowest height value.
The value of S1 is 53.4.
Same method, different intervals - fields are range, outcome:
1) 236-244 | 50.3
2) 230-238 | 50.1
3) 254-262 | 46.6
